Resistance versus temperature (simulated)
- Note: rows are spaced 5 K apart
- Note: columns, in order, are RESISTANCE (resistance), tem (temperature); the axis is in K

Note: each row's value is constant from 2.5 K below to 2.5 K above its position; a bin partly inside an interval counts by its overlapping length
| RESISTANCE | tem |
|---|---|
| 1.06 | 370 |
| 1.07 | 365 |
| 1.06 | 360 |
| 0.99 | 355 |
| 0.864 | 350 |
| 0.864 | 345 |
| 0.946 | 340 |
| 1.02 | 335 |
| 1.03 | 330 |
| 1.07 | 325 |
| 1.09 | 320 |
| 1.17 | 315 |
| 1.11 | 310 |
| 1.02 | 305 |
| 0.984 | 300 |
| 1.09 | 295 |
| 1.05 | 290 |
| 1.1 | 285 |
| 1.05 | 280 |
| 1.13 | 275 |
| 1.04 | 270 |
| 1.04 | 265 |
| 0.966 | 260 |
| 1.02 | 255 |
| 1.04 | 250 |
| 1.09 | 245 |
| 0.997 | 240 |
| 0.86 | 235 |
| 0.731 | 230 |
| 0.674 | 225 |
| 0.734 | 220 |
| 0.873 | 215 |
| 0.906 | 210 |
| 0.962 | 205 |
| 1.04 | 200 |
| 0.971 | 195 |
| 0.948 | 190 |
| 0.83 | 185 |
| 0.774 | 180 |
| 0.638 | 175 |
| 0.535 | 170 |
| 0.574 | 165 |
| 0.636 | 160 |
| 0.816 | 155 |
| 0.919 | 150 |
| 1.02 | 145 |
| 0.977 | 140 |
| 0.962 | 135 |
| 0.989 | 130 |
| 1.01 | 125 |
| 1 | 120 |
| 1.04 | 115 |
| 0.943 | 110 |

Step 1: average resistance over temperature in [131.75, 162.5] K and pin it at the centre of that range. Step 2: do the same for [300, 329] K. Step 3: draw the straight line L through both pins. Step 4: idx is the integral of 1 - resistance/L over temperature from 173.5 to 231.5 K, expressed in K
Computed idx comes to 6.5 K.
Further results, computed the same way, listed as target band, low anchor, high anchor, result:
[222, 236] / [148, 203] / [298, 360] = 2.0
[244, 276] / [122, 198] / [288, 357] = -3.0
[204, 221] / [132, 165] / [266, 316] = 1.5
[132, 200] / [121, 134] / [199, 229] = 7.7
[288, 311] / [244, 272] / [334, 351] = -1.7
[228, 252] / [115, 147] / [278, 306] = 2.0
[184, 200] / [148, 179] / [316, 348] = -4.4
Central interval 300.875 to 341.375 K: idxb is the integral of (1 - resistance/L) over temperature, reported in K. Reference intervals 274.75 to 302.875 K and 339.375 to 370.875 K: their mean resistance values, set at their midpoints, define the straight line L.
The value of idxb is -1.5 K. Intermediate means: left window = 1.06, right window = 0.977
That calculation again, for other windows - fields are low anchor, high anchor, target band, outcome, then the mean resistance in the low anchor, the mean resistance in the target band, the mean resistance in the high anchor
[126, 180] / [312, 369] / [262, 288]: -3.4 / 0.811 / 1.07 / 1.02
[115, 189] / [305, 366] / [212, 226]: 2.1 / 0.844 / 0.775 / 1.02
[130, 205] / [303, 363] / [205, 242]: 2.8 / 0.841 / 0.832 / 1.02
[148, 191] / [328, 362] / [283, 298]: -3.1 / 0.732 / 1.08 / 0.965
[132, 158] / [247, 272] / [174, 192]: 2.9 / 0.934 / 0.807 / 1.02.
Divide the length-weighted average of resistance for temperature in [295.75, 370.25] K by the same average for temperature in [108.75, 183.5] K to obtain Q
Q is 1.2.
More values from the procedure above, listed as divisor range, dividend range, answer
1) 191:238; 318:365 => 1.15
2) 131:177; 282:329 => 1.35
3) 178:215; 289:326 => 1.17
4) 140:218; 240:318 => 1.27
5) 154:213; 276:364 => 1.29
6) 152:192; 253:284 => 1.45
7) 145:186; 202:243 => 1.16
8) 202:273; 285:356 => 1.11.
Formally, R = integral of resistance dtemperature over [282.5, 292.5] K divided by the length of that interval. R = 1.07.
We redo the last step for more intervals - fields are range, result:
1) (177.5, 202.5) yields 0.913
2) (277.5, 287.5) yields 1.07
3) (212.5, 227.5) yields 0.76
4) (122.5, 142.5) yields 0.984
